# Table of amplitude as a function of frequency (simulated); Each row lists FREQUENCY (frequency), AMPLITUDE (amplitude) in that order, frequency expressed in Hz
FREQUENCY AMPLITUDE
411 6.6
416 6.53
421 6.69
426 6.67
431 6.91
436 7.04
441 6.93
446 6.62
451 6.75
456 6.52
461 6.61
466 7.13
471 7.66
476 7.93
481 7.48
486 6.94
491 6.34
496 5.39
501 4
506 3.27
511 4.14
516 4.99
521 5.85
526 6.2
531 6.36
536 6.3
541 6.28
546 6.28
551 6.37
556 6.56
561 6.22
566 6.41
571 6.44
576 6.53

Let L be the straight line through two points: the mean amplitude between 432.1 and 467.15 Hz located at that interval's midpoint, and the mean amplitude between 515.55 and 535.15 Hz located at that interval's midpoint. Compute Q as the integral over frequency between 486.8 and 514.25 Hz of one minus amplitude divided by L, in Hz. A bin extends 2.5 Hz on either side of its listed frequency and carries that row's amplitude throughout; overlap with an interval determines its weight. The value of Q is 6.5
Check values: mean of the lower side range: 6.79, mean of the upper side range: 5.98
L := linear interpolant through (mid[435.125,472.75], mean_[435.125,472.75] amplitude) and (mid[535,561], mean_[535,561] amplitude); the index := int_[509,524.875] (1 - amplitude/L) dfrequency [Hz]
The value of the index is 3.4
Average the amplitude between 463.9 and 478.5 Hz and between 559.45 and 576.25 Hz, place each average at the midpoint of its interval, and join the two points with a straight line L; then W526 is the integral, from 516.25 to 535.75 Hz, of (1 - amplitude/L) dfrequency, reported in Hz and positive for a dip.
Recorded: 2.5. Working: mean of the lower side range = 7.59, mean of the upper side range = 6.39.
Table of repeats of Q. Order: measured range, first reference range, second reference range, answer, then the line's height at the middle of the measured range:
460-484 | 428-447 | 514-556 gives -2.8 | 6.62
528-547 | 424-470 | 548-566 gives 0.5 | 6.46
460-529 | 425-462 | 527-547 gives 5.7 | 6.51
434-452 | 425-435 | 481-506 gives -0.7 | 6.59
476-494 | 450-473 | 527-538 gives -0.8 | 6.73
